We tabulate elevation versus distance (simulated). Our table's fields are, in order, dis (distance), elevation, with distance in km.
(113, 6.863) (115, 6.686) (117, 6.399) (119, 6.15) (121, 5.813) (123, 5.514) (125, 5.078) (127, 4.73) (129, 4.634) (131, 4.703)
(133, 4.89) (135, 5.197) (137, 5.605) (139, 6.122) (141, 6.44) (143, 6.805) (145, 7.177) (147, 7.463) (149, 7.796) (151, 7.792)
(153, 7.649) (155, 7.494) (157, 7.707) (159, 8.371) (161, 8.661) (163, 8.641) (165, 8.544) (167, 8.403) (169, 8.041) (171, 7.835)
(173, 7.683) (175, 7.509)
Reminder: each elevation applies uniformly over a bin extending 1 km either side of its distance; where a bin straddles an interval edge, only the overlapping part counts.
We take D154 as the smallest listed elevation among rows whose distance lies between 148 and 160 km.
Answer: 7.494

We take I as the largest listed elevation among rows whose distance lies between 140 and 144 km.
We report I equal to 6.805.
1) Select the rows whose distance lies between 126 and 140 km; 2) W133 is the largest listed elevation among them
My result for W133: 6.122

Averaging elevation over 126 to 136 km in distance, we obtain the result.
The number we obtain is 4.83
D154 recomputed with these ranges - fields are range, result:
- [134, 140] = 5.197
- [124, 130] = 4.634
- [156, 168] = 7.707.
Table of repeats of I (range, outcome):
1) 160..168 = 8.661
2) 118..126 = 6.15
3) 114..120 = 6.686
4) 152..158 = 7.707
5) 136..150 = 7.796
